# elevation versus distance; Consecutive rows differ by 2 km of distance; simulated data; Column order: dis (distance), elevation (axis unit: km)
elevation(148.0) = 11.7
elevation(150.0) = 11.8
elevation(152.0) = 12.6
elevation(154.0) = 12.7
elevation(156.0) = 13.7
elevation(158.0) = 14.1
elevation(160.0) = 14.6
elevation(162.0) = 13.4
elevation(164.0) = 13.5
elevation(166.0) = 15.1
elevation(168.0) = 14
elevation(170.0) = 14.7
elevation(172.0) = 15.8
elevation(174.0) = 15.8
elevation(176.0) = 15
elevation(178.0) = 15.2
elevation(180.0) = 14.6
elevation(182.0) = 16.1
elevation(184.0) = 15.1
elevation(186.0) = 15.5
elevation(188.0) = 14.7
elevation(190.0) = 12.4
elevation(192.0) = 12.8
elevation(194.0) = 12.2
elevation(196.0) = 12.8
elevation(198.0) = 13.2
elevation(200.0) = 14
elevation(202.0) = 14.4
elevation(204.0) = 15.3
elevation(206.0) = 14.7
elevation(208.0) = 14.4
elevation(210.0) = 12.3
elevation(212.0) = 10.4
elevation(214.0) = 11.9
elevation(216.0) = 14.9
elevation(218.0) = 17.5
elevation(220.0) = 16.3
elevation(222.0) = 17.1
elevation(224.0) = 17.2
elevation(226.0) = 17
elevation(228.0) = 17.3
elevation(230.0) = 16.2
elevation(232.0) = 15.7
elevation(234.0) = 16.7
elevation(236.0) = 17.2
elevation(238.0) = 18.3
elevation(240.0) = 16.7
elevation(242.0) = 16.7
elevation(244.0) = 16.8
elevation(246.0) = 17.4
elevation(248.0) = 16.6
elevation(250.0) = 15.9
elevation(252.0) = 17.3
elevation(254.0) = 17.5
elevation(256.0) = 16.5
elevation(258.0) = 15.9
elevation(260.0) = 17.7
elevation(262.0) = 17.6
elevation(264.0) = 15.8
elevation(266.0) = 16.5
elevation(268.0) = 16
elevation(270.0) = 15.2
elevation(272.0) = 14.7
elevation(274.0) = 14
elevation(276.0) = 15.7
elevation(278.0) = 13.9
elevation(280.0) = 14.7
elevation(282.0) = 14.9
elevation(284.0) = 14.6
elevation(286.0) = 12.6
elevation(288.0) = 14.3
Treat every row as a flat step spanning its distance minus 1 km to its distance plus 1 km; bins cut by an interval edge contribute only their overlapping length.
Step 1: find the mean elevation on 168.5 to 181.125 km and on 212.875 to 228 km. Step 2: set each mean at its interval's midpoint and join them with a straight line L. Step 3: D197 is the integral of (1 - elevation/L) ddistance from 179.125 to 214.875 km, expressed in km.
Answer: 4.2 km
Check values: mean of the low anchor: 15.1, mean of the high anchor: 16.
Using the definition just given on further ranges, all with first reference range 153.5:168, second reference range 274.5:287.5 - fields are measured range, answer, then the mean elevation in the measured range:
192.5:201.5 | 0.6 km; 13.1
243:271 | -4.6 km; 16.6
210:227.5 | -1.3 km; 15.2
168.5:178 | -0.9 km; 15.2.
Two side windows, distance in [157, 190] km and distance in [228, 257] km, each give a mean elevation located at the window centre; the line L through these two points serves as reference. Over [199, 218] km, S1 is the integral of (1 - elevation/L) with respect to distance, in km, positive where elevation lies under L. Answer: 2.4 km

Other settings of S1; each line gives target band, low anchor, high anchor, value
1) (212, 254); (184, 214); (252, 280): -4.8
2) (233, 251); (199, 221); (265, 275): -2.6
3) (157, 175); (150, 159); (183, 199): -1.8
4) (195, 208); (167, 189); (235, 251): 1.4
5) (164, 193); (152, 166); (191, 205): -2.4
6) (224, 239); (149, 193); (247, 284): -1.6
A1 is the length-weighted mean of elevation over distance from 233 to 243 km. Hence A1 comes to 17.1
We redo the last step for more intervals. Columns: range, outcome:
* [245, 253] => 16.8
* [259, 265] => 17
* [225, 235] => 16.6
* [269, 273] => 14.9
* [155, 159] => 13.9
